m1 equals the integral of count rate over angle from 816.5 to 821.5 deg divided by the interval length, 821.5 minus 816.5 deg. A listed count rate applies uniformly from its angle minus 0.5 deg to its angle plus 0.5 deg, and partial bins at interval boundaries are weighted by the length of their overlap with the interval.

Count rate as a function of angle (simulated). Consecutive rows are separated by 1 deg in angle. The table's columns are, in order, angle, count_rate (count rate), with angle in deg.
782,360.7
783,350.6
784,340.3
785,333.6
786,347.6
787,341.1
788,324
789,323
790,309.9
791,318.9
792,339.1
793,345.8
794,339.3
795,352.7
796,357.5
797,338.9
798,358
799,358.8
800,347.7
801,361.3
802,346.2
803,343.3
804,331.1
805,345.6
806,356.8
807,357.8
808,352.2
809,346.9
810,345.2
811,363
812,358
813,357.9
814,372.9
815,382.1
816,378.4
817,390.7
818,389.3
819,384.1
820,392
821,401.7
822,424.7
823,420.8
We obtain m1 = 392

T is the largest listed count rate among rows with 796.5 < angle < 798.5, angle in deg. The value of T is 358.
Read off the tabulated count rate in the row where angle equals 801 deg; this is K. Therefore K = 361.3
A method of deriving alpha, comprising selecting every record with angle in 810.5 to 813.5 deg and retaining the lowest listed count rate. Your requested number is 357.9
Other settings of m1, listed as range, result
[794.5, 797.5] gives 350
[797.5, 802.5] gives 354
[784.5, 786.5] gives 341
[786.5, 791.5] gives 323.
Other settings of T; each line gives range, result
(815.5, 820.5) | 392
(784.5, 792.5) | 347.6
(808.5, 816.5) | 382.1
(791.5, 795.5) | 352.7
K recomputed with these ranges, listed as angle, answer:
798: 358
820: 392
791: 318.9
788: 324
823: 420.8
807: 357.8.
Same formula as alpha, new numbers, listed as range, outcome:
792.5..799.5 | 338.9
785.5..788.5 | 324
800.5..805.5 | 331.1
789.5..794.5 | 309.9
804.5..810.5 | 345.2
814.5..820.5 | 378.4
